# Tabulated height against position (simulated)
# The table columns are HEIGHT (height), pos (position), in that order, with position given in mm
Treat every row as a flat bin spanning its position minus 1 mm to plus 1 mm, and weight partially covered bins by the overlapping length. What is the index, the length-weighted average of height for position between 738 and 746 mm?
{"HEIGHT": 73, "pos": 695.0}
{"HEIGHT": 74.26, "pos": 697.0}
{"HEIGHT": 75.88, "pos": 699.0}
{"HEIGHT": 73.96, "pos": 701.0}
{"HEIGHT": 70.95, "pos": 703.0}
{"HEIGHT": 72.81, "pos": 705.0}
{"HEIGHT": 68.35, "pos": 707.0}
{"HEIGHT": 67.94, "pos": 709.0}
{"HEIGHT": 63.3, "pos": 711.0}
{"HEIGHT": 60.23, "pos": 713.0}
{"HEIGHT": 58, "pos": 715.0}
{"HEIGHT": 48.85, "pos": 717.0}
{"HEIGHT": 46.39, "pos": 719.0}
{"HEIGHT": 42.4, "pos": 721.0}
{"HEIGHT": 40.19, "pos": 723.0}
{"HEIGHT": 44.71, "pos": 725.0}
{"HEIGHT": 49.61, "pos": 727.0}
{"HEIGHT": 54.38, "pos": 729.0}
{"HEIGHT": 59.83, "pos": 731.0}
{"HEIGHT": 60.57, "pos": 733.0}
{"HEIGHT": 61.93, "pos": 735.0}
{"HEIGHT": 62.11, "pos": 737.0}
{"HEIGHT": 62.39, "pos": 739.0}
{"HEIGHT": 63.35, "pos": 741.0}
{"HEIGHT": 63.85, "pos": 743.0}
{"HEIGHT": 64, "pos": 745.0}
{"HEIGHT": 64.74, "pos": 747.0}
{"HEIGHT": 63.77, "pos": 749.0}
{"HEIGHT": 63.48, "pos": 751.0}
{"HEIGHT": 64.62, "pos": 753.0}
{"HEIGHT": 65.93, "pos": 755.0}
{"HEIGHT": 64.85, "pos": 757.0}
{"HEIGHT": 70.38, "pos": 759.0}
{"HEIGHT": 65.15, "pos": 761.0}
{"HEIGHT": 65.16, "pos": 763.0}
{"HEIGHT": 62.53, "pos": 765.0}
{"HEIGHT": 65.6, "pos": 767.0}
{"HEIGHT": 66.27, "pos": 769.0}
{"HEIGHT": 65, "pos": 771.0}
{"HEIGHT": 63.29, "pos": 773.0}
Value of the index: 63.4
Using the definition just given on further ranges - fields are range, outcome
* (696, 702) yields 74.7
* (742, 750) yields 64.1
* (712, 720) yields 53.4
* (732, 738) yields 61.5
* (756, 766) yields 65.6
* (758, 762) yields 67.8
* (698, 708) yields 72.4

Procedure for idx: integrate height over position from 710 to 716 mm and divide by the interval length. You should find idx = 60.5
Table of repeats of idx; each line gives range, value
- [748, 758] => 64.5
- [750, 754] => 64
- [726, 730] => 52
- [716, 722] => 45.9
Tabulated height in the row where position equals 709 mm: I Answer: 67.94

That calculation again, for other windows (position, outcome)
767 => 65.6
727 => 49.61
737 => 62.11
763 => 65.16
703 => 70.95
